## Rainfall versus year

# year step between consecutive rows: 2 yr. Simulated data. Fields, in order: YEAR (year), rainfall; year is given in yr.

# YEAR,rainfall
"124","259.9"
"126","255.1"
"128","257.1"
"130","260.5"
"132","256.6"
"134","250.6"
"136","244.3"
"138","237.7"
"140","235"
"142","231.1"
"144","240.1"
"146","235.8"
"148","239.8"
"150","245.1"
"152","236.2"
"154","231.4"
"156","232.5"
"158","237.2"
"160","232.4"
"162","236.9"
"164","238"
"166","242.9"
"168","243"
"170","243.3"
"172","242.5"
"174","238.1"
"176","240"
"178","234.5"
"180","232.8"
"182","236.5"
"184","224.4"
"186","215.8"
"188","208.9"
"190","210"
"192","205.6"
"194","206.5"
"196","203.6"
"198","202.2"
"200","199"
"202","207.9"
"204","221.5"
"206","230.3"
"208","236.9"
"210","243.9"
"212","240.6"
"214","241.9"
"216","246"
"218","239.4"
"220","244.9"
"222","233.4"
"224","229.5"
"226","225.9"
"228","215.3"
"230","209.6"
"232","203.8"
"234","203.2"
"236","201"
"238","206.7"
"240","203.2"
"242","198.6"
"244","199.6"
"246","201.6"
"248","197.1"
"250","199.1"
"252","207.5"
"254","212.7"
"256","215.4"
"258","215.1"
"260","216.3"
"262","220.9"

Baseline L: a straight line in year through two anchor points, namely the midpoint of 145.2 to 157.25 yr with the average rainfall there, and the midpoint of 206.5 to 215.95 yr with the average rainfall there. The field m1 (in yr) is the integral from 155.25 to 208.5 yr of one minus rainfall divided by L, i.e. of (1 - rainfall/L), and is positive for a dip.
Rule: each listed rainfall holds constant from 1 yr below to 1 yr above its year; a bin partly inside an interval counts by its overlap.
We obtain 2.9 yr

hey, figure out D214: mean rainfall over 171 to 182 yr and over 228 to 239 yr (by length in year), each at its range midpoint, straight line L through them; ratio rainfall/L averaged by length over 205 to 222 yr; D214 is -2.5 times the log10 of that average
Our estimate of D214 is -0.11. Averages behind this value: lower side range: 237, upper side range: 206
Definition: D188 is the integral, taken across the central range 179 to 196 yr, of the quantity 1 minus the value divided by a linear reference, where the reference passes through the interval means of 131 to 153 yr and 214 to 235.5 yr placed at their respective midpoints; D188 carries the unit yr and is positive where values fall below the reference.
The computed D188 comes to 1.2 yr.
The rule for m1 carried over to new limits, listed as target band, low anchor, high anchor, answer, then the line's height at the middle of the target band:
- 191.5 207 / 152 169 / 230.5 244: 0.7 yr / 220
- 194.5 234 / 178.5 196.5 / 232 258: -2.5 yr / 211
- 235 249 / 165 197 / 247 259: 0.6 yr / 211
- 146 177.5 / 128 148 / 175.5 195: -0.8 yr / 232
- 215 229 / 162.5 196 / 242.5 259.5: -1.2 yr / 215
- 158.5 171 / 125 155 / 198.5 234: -0.1 yr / 238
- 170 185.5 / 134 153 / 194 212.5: -0.5 yr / 228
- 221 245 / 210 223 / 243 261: 1.6 yr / 225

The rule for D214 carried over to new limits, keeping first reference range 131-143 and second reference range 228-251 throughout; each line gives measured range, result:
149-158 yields 0.00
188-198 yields 0.07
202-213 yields -0.08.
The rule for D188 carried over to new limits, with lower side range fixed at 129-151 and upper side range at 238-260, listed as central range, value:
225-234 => 0.0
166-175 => -0.4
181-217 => 0.2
